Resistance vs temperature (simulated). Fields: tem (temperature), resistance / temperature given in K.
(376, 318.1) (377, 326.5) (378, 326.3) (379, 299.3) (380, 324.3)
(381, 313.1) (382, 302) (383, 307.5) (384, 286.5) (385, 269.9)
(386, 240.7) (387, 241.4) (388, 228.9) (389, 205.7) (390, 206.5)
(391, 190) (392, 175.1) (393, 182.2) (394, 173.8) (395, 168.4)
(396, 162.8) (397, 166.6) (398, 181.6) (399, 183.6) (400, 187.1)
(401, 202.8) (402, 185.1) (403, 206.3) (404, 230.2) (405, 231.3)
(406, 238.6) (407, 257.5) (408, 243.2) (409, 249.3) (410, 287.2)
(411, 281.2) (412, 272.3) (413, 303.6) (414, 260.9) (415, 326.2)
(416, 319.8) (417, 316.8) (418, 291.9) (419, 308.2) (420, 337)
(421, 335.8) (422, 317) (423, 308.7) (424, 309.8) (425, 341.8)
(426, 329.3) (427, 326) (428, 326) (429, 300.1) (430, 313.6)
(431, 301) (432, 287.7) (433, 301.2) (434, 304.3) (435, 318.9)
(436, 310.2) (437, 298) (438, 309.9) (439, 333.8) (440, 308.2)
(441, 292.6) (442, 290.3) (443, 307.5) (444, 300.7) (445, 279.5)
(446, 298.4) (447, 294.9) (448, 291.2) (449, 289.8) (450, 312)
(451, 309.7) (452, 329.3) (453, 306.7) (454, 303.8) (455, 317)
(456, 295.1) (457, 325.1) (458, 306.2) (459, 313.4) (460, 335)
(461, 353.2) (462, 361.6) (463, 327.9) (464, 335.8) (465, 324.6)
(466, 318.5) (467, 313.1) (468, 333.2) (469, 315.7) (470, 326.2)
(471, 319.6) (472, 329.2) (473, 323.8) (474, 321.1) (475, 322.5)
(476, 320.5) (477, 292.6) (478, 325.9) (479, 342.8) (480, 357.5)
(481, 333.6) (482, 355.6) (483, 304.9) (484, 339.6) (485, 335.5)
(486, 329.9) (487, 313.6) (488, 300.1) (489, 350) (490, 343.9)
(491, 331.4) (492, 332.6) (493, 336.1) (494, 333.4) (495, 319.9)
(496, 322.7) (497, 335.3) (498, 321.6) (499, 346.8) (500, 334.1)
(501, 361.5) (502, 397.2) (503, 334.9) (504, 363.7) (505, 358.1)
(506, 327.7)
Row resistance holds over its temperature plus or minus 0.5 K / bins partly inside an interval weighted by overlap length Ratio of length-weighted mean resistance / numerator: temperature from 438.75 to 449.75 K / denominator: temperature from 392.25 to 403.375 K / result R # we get 1.6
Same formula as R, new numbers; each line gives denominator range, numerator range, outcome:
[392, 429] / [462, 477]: 1.25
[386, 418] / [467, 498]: 1.43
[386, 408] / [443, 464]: 1.55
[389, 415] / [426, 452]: 1.39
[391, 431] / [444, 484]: 1.23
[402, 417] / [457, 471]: 1.24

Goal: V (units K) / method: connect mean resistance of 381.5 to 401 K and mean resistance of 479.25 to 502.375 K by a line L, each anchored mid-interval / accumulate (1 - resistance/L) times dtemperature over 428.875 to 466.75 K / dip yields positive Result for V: -3.7 K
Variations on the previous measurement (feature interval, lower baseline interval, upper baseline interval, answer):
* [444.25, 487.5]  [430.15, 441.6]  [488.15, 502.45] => 0.3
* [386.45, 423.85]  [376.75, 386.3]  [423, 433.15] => 7.9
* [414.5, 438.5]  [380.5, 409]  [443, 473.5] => -4.1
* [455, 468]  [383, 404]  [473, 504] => -1.3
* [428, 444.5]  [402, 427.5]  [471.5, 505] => -0.3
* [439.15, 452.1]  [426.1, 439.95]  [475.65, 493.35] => 0.6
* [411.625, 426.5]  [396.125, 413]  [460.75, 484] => -3.8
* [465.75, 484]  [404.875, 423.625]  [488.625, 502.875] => 0.1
